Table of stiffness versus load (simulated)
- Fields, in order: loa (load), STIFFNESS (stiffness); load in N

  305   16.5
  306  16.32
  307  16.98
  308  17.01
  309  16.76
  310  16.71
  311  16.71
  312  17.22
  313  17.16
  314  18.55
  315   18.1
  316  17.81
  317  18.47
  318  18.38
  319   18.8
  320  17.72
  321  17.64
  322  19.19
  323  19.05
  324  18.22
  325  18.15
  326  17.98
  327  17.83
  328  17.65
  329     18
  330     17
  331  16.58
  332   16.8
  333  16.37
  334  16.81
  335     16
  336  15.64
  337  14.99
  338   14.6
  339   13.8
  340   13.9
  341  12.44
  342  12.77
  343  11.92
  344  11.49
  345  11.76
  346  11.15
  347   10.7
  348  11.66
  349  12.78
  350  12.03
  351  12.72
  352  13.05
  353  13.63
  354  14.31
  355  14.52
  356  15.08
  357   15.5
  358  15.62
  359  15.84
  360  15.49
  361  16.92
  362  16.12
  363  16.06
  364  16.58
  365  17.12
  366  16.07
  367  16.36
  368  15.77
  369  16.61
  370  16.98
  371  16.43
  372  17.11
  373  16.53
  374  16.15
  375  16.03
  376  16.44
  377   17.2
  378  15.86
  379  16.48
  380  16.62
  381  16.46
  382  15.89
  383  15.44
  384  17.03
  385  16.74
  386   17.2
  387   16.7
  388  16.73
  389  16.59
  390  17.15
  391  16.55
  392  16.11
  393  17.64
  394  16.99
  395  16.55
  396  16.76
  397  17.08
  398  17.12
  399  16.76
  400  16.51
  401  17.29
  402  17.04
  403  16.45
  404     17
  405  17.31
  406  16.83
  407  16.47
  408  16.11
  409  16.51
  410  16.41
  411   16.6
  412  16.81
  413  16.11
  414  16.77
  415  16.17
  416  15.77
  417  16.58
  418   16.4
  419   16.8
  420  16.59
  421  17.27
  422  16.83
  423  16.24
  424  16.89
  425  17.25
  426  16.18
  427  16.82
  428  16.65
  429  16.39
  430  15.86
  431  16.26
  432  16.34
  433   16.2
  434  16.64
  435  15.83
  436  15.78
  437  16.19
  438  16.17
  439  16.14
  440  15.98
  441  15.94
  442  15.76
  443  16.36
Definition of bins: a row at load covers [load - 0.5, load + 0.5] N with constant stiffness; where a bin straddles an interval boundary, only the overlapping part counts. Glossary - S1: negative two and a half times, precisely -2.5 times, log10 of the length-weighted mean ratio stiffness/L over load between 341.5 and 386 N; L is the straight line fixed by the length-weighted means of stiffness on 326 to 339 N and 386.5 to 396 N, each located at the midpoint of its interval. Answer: 0.106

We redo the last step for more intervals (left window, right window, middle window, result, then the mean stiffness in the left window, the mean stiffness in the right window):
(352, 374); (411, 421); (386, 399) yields -0.041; 15.9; 16.5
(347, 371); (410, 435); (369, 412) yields -0.061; 15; 16.5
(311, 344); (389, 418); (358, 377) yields 0.020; 16.7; 16.7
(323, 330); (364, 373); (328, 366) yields 0.183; 18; 16.6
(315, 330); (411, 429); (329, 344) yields 0.198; 18.2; 16.6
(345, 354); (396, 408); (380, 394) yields -0.074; 12.3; 16.9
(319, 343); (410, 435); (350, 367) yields 0.084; 16.4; 16.5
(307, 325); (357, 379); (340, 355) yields 0.334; 17.8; 16.3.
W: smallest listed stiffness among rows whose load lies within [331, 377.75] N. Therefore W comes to 10.7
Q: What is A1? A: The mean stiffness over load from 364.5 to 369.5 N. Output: 16.4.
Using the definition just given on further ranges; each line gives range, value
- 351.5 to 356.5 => 14.1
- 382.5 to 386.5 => 16.6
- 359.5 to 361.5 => 16.2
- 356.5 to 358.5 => 15.6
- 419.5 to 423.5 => 16.7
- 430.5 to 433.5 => 16.3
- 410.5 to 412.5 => 16.7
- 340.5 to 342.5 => 12.6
